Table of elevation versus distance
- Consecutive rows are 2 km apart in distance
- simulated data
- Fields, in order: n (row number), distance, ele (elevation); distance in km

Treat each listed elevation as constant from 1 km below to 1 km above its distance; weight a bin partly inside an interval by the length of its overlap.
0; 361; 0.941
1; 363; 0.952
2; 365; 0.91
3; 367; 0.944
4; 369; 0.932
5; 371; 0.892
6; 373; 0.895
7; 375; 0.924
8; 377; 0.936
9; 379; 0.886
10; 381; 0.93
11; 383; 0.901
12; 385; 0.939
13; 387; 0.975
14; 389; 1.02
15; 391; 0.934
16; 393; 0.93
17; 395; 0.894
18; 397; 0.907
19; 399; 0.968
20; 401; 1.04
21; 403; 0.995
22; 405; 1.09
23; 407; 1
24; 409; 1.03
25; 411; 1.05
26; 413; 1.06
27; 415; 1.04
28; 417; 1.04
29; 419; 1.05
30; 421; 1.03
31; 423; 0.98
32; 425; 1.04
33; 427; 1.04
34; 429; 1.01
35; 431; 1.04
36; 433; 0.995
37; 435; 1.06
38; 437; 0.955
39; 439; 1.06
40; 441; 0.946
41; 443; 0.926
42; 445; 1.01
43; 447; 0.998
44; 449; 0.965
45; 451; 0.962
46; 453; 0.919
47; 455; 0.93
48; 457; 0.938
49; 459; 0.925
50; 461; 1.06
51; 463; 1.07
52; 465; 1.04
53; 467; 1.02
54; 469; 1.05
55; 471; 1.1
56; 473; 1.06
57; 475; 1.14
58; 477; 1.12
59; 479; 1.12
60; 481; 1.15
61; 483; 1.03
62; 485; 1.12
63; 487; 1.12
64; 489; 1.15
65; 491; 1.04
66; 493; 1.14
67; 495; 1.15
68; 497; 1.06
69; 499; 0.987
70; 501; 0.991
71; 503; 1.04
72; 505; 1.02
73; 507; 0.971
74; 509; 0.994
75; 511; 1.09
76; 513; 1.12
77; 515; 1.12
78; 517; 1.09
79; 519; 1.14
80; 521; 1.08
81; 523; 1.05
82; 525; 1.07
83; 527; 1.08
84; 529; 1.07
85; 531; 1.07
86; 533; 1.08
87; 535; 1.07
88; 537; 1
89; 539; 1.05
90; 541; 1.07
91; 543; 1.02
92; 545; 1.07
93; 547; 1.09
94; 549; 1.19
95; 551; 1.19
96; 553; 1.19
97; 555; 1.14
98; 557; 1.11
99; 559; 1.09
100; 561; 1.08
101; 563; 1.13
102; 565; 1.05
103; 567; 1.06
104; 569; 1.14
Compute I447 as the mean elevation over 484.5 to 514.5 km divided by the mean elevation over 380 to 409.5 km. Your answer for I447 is 1.10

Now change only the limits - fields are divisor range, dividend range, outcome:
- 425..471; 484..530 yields 1.07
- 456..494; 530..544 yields 0.98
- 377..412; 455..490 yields 1.10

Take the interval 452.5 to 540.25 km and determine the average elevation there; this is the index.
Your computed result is 1.06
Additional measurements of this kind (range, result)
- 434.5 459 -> 0.969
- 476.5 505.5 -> 1.08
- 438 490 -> 1.04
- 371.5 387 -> 0.919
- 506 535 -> 1.07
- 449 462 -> 0.956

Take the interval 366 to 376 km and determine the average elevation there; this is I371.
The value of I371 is 0.917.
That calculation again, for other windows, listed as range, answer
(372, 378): 0.918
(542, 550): 1.09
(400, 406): 1.04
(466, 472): 1.06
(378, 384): 0.906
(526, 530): 1.08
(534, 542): 1.05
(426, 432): 1.03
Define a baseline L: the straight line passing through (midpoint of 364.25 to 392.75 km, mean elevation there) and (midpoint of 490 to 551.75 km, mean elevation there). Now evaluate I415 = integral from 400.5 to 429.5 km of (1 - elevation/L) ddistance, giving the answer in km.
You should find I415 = -2.02 km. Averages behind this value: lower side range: 0.93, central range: 1.03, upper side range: 1.07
